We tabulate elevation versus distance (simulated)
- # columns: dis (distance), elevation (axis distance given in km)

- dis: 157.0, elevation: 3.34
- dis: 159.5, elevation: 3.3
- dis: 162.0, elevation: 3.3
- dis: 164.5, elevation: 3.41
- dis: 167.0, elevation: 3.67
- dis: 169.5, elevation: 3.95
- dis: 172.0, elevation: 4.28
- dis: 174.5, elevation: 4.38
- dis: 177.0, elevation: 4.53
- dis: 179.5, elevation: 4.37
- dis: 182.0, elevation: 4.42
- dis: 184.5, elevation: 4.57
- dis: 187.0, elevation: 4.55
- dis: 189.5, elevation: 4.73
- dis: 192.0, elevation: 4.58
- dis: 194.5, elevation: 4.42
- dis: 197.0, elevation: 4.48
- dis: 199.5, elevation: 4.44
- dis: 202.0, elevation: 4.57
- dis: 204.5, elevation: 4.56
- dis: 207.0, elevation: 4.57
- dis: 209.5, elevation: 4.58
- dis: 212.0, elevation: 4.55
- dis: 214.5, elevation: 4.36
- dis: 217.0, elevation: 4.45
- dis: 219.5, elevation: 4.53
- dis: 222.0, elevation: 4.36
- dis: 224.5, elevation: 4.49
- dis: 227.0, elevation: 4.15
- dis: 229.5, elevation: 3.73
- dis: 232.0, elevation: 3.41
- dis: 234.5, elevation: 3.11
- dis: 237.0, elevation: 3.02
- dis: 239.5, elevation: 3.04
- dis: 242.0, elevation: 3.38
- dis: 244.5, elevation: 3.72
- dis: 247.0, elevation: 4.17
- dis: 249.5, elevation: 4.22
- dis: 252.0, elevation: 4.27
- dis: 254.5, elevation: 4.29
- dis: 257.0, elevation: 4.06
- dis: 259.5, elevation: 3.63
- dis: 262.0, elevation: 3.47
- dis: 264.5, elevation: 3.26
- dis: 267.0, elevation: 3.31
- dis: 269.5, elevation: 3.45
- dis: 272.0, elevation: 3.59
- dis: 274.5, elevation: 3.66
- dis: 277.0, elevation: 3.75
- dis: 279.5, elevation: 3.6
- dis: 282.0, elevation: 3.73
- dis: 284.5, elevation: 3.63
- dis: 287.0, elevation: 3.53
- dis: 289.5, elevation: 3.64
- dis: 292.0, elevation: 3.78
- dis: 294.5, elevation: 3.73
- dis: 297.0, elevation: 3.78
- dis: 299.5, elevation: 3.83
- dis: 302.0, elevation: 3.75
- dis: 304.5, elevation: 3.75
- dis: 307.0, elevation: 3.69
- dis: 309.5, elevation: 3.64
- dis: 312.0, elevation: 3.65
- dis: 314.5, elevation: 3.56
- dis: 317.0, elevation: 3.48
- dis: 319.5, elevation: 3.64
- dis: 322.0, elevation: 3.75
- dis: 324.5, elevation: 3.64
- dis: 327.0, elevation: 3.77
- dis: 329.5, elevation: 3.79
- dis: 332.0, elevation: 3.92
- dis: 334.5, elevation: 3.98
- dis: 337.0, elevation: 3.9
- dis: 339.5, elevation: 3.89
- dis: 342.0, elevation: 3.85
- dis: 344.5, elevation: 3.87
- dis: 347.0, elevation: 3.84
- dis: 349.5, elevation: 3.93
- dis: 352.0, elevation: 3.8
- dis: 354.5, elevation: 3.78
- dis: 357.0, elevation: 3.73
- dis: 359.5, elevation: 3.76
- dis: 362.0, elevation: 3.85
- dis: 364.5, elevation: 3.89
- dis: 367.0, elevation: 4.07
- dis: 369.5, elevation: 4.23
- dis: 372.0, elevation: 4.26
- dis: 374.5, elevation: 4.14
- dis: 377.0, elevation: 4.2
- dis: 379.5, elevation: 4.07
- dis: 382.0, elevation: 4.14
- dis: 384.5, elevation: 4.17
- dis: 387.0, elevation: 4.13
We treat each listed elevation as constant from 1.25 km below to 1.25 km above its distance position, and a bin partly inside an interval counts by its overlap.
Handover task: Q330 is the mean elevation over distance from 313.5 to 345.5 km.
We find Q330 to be 3.77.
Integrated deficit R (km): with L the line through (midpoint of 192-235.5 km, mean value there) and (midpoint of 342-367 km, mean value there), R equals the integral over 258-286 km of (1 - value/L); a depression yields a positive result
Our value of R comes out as 3.7 km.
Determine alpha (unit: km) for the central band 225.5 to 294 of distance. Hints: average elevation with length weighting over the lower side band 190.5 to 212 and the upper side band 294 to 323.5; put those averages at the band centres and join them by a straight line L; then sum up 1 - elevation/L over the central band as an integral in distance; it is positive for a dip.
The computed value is 6.9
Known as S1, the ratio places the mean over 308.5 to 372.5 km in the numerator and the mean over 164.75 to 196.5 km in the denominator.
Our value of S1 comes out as 0.9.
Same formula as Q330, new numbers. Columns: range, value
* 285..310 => 3.71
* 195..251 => 4.09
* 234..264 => 3.7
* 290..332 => 3.71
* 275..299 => 3.69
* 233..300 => 3.65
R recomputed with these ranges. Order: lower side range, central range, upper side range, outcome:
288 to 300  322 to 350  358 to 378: 0.5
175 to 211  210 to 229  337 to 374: 0.1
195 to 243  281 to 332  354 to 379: 4.4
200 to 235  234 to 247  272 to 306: 2.3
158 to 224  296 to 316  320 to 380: 1.6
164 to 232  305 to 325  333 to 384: 2.1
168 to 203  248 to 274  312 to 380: 2.6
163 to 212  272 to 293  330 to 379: 2.4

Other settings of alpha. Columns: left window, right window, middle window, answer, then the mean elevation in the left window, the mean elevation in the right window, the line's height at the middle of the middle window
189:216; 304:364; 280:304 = 1.81 km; 4.52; 3.77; 4.01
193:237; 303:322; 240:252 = 0.56 km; 4.25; 3.64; 4.05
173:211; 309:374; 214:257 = 3.96 km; 4.52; 3.83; 4.32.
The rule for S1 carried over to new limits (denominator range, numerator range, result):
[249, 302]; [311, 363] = 1.02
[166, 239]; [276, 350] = 0.88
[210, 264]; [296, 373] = 0.97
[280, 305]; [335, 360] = 1.04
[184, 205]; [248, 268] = 0.84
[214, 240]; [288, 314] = 0.96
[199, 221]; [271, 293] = 0.81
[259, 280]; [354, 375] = 1.13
